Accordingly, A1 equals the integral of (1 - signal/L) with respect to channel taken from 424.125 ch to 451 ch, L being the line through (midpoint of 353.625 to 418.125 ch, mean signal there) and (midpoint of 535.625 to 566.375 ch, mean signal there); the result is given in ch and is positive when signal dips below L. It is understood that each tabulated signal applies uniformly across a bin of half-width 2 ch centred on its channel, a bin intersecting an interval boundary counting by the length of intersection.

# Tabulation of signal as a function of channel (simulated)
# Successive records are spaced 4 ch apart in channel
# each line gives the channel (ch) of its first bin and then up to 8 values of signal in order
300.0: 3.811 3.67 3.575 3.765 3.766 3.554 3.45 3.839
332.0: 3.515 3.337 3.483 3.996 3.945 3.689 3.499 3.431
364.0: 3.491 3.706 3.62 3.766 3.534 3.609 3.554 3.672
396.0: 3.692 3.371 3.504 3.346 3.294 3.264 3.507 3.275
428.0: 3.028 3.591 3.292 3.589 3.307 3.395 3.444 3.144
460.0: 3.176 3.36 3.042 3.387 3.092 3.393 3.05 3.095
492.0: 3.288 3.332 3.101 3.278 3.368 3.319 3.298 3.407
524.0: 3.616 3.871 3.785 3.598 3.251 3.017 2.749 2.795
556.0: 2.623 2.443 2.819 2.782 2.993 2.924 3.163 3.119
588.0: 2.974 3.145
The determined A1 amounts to -0.36 ch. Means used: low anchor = 3.52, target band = 3.36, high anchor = 2.87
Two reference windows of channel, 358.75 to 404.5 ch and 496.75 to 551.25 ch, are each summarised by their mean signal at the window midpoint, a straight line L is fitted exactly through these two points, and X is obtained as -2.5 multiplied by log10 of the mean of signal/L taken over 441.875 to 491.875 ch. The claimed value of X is 0.06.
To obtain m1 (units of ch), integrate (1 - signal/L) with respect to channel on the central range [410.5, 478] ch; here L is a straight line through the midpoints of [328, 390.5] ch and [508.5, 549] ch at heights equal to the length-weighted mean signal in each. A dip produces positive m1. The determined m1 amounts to 4.0 ch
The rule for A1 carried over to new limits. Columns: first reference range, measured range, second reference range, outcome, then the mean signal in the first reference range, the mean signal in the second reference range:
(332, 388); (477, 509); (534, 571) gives -1.1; 3.62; 2.9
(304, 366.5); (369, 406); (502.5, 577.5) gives -0.9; 3.62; 3.16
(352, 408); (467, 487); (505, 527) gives 1.5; 3.57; 3.42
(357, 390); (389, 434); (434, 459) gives 0.7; 3.59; 3.35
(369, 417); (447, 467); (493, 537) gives 1.1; 3.53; 3.45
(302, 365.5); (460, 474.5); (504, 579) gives 0.3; 3.63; 3.15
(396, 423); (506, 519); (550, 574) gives -1.7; 3.4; 2.74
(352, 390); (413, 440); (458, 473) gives 0.3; 3.58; 3.23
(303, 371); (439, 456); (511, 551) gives 0.5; 3.63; 3.38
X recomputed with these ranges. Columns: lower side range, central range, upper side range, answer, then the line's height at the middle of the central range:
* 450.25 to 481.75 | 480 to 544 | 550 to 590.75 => -0.10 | 3.08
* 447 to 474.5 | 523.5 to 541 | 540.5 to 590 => -0.21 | 3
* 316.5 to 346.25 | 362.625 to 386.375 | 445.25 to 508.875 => -0.04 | 3.5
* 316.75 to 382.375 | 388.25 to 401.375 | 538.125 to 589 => -0.04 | 3.47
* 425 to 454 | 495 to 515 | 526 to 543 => 0.08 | 3.52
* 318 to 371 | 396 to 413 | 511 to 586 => 0.02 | 3.47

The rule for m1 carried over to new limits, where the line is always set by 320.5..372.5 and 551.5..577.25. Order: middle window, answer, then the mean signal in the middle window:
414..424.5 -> -0.1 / 3.36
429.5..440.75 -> -0.7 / 3.46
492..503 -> -0.8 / 3.24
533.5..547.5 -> -1.9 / 3.25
